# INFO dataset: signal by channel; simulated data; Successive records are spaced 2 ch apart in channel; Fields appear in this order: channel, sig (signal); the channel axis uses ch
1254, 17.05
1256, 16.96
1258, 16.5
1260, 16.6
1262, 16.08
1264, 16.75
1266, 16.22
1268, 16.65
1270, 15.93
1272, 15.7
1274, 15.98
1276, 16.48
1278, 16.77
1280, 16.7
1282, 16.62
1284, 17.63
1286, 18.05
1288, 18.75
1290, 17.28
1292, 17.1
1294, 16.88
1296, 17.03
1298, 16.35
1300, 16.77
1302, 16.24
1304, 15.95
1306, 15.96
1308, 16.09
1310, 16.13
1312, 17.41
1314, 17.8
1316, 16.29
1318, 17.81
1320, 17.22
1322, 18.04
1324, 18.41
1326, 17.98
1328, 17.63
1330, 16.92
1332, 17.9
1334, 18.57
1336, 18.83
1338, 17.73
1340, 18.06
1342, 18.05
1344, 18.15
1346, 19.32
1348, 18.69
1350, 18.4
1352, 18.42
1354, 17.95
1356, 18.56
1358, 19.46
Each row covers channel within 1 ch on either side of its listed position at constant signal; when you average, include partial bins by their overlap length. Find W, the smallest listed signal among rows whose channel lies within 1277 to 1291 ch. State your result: 16.62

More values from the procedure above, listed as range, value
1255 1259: 16.5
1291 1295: 16.88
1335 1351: 17.73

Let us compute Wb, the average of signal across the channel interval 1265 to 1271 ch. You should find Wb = 16.3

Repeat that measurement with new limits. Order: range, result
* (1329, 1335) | 17.8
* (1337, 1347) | 18.3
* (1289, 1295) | 17.1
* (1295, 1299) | 16.7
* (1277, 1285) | 16.9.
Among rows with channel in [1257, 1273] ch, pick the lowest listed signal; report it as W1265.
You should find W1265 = 15.7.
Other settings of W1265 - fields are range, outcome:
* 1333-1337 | 18.57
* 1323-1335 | 16.92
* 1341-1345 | 18.05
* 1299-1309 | 15.95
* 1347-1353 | 18.4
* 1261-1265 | 16.08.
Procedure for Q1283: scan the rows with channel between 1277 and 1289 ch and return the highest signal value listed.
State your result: 18.75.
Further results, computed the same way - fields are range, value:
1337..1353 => 19.32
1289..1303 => 17.28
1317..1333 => 18.41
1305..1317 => 17.8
